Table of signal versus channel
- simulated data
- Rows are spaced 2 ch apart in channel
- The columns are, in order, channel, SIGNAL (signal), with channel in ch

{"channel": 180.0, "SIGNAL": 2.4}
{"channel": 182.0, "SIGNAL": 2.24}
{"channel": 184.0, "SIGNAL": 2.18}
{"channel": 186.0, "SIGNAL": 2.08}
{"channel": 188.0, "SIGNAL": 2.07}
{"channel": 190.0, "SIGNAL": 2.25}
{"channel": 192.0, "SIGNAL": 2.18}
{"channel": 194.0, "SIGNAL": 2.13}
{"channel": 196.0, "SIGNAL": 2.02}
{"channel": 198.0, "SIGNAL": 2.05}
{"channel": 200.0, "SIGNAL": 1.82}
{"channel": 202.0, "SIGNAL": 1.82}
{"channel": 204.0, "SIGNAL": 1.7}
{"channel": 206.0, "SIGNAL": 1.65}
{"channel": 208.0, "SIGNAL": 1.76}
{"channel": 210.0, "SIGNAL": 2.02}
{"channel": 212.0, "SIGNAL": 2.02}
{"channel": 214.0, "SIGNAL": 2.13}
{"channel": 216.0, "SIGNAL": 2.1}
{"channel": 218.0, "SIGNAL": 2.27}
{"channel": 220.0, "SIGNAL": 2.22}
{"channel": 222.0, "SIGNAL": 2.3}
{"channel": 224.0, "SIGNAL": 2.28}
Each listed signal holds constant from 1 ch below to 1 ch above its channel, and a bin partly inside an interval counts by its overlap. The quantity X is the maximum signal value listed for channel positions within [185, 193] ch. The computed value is 2.25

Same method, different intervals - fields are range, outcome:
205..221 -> 2.27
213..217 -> 2.13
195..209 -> 2.05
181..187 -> 2.24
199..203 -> 1.82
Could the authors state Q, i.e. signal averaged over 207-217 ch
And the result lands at 2.01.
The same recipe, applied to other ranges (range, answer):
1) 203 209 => 1.7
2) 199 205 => 1.78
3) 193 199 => 2.07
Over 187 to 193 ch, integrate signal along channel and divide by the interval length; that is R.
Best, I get 2.17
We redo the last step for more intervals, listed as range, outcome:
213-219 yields 2.17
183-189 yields 2.11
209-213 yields 2.02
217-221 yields 2.25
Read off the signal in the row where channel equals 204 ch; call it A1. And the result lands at 1.7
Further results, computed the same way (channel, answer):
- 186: 2.08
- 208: 1.76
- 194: 2.13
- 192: 2.18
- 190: 2.25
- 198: 2.05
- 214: 2.13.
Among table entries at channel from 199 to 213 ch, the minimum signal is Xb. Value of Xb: 1.65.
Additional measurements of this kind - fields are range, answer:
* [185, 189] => 2.07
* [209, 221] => 2.02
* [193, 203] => 1.82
